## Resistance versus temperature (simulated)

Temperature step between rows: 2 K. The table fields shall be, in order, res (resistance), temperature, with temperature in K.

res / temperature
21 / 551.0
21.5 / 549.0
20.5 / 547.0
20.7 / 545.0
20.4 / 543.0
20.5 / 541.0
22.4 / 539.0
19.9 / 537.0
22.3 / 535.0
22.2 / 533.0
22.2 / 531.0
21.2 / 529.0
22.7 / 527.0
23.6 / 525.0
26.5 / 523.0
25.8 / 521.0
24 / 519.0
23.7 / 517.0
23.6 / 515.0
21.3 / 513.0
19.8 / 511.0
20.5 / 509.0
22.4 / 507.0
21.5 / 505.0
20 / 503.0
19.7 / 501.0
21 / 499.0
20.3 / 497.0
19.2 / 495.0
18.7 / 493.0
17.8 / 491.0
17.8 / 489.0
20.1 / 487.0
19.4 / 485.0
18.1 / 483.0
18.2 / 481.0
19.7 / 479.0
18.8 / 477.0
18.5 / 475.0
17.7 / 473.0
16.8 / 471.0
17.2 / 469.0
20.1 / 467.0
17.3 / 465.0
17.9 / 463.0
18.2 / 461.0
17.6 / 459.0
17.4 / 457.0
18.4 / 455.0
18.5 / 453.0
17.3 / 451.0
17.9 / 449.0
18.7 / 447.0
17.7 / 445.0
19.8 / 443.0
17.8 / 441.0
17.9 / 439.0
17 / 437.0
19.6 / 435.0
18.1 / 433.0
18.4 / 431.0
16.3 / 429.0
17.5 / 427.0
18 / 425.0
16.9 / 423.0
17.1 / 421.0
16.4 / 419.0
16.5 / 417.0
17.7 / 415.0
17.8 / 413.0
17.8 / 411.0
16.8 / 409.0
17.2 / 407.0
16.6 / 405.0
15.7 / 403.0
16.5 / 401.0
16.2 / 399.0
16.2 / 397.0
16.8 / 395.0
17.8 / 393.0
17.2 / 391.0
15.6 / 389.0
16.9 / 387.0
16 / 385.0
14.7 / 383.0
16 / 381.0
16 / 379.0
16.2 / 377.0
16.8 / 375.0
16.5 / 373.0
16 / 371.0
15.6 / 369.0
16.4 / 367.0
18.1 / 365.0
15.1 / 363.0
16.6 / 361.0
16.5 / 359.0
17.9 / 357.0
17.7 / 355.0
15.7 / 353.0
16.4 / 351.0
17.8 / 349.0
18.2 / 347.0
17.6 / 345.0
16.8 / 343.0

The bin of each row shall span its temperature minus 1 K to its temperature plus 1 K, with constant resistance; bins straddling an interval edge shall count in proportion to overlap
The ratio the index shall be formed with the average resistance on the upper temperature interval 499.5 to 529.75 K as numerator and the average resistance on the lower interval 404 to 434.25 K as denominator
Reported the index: 1.3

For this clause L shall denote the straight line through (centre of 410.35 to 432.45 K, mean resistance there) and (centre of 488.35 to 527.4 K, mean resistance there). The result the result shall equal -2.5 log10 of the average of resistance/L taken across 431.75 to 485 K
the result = 0.05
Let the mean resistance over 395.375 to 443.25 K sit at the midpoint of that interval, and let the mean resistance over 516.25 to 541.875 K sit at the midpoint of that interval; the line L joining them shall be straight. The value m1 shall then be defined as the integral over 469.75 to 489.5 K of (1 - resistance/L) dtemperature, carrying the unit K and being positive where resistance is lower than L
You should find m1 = 1.8 K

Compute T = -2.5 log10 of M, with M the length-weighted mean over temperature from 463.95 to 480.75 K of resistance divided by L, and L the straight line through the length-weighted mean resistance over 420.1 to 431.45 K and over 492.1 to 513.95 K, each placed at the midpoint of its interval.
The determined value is 0.054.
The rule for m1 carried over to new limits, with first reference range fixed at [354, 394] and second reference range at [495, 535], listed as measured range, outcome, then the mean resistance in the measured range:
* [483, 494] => 1.2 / 18.7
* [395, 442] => 2.7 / 17.2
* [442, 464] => 1.7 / 18.1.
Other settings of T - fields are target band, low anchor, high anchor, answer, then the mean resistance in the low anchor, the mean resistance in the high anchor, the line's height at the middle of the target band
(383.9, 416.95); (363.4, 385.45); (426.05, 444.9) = 0.01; 16.2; 18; 17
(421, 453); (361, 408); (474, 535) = 0.03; 16.4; 21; 18.4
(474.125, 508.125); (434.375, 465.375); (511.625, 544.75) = 0.05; 18.1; 22.6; 20.4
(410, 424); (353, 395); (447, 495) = 0.01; 16.5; 18.3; 17.3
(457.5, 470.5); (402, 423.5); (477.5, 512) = 0.04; 17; 19.6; 18.6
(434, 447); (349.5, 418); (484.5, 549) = 0.02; 16.6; 21.3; 18.6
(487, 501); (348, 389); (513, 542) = 0.12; 16.4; 22.8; 21.5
